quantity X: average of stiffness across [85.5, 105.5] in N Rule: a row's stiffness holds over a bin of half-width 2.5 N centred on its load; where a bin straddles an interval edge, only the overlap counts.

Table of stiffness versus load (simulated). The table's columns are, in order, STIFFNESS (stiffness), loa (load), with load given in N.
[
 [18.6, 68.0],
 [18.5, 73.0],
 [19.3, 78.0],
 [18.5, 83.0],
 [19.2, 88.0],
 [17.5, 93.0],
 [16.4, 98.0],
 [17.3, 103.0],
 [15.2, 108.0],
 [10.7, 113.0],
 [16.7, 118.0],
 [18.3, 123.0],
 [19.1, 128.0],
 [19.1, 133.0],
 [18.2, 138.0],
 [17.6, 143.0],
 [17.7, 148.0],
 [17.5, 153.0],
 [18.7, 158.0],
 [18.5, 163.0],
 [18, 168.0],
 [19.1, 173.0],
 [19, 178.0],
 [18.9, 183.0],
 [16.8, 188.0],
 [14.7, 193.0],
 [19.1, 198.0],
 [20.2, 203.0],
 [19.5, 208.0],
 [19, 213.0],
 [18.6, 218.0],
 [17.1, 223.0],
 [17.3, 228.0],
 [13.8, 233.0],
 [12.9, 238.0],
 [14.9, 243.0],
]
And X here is 17.6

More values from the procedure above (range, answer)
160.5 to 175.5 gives 18.5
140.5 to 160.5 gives 17.9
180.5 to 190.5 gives 17.9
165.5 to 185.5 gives 18.8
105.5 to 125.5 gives 15.2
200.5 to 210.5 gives 19.9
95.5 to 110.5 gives 16.3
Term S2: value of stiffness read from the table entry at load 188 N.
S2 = 16.8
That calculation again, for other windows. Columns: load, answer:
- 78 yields 19.3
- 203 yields 20.2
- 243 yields 14.9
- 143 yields 17.6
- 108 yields 15.2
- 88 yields 19.2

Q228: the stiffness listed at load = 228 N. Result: 17.3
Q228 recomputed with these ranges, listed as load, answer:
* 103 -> 17.3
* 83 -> 18.5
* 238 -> 12.9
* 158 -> 18.7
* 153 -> 17.5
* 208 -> 19.5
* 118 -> 16.7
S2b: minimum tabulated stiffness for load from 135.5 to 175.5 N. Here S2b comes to 17.5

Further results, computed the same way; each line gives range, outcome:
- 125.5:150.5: 17.6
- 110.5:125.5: 10.7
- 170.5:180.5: 19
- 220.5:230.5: 17.1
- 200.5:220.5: 18.6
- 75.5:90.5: 18.5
